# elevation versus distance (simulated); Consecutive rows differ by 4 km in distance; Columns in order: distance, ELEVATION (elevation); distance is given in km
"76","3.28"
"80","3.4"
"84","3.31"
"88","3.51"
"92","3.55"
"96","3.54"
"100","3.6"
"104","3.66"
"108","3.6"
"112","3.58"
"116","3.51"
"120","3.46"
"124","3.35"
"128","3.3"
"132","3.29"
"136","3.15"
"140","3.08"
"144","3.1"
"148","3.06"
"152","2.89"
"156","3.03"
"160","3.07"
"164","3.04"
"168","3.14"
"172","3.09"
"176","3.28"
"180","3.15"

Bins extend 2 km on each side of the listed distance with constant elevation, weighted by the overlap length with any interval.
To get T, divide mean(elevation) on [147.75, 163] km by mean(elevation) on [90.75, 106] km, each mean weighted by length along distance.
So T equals 0.84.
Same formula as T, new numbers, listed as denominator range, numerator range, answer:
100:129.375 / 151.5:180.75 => 0.88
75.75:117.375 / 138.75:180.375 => 0.88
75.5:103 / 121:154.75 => 0.91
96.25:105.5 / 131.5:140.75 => 0.88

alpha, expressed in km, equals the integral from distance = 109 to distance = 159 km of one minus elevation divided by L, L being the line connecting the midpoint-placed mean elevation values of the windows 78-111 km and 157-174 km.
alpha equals 0.7 km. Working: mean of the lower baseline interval 3.52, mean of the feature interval 3.24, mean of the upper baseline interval 3.08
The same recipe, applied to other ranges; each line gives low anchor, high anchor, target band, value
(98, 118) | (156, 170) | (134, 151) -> 0.9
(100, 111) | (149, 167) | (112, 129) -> 0.1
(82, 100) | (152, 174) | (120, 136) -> -0.2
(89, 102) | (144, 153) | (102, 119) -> -0.9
